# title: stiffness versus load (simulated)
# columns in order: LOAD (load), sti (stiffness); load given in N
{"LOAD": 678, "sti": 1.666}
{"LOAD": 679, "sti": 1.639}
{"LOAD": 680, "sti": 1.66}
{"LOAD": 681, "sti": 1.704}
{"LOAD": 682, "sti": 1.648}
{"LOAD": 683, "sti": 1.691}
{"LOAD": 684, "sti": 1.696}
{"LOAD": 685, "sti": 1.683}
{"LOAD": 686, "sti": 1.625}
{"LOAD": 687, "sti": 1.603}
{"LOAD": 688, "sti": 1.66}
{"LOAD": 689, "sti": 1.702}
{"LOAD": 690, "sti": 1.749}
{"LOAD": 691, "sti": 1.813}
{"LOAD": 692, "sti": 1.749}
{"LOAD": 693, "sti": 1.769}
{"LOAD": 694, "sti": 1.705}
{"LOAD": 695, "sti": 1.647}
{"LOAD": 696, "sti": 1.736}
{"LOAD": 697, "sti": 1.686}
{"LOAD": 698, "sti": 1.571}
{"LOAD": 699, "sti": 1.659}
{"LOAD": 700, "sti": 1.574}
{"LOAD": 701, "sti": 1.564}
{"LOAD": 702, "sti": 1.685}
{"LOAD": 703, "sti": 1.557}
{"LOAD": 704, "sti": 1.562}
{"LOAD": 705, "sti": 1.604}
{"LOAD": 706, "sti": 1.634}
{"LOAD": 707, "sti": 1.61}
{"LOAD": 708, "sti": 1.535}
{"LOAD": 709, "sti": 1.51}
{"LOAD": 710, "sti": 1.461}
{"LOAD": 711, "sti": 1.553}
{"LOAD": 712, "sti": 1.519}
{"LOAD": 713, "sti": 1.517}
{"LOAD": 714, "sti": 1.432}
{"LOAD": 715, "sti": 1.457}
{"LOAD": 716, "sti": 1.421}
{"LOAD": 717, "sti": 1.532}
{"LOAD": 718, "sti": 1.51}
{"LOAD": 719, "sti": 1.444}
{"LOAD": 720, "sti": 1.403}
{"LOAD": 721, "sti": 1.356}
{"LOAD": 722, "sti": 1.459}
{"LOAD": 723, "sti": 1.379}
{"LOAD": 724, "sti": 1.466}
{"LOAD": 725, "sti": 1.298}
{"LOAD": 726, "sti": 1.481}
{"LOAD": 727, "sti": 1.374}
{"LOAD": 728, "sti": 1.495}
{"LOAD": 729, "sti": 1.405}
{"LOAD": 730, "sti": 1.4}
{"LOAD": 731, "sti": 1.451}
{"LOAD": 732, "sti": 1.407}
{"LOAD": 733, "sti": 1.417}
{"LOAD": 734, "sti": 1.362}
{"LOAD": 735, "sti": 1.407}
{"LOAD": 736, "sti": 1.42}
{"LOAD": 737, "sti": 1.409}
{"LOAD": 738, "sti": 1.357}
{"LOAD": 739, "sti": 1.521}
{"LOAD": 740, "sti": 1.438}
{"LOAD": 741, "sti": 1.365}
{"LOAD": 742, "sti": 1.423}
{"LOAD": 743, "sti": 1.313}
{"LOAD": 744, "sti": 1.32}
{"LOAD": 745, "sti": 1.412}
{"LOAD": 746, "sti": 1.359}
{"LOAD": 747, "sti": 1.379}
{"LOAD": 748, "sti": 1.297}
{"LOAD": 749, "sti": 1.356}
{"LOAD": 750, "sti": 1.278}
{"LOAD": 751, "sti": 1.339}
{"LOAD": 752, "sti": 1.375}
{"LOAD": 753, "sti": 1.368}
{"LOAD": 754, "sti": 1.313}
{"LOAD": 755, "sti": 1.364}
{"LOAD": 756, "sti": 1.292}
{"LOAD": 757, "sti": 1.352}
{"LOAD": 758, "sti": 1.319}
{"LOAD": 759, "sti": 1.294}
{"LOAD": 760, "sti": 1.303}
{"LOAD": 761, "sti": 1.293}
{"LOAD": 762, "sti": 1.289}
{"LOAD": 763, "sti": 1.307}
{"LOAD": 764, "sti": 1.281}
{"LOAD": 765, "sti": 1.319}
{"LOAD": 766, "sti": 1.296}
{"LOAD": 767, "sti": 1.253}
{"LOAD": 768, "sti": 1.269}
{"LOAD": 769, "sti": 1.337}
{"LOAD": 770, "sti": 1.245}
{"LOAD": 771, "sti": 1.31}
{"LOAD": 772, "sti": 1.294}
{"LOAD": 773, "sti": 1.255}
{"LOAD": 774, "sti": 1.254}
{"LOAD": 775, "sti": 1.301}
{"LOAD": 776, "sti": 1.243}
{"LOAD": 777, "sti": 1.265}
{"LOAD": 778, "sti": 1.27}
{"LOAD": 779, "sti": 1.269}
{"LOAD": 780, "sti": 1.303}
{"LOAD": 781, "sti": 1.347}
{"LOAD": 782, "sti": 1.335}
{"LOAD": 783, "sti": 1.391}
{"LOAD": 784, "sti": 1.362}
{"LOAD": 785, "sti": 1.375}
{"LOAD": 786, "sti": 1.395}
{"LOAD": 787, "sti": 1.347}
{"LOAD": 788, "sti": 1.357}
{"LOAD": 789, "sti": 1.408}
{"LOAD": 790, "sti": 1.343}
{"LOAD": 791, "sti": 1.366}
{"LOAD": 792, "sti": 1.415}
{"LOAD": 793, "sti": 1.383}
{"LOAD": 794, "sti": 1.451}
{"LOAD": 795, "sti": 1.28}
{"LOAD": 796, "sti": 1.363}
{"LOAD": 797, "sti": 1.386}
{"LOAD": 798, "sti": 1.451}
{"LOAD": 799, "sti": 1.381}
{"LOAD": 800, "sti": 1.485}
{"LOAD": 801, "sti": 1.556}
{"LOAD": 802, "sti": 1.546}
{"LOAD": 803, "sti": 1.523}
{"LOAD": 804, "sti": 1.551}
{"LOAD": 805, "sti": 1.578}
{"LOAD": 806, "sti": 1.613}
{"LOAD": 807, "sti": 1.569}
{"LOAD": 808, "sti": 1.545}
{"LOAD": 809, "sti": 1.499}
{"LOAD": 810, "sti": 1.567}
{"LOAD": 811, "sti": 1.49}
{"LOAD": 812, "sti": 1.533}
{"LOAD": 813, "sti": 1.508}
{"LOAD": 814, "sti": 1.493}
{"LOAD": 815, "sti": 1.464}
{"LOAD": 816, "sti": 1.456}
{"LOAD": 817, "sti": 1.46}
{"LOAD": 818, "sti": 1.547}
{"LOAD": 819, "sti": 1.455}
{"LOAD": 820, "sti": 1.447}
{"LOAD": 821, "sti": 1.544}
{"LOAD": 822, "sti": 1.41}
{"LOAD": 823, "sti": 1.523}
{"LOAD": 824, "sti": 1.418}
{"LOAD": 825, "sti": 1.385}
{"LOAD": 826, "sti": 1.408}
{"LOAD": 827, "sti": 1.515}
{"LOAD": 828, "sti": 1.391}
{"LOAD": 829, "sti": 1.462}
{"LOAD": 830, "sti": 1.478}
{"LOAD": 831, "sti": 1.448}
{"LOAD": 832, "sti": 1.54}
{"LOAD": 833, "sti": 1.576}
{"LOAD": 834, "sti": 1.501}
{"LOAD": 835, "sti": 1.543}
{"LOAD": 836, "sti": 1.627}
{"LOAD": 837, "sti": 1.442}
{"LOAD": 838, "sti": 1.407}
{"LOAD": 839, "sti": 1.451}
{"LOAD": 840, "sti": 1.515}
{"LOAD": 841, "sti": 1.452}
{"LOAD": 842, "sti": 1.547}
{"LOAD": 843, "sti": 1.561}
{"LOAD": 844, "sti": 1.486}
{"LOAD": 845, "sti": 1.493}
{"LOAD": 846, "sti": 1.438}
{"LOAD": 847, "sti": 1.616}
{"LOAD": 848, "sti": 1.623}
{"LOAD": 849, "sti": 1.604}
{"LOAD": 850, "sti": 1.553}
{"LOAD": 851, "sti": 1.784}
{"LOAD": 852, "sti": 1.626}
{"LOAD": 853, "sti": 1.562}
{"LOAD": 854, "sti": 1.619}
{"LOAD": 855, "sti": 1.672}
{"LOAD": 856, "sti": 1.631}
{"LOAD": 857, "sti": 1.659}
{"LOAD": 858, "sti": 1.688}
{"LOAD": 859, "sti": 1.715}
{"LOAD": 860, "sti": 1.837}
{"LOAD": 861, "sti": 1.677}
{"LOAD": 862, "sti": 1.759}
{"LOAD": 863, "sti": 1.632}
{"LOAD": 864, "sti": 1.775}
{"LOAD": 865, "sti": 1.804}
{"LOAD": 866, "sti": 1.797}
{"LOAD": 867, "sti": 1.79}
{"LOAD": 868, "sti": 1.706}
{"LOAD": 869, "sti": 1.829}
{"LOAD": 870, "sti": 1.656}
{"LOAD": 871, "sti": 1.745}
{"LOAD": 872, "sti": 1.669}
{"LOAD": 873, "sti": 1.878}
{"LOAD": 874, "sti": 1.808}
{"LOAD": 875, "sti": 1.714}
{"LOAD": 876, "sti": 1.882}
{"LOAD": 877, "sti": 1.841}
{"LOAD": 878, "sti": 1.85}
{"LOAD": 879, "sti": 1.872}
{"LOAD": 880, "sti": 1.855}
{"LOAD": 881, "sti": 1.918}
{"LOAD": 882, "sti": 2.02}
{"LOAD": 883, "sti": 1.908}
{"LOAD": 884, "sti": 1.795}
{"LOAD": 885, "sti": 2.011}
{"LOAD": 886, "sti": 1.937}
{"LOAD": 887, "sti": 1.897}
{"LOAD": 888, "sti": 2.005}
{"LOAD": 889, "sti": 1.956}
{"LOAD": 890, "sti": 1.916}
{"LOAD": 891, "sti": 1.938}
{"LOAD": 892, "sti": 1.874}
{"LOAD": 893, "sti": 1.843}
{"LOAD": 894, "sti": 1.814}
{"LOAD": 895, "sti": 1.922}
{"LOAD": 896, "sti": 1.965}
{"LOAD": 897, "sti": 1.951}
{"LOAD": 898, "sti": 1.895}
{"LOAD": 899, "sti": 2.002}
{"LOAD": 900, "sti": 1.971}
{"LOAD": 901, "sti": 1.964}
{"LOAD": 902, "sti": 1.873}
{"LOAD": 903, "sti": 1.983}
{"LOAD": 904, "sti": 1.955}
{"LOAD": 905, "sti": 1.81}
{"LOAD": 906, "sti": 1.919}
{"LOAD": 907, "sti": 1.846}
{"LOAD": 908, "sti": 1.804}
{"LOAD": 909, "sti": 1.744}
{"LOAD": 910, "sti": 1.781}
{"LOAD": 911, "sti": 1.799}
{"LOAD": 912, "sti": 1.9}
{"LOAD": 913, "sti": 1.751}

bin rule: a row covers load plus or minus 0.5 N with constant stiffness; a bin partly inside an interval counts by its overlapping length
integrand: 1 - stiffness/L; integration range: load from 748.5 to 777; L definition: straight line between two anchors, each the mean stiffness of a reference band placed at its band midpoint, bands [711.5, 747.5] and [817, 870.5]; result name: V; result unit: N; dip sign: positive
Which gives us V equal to 3.2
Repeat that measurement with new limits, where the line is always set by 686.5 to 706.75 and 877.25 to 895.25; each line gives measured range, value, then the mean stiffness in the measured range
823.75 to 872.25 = 6.87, 1.59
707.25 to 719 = 1.30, 1.5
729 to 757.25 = 5.67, 1.38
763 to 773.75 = 2.87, 1.29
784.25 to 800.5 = 3.63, 1.39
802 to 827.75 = 4.45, 1.5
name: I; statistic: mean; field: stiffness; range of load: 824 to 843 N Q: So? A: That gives 1.48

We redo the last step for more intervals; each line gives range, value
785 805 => 1.42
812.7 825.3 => 1.47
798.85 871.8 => 1.57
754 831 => 1.4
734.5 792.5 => 1.34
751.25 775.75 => 1.3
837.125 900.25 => 1.75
